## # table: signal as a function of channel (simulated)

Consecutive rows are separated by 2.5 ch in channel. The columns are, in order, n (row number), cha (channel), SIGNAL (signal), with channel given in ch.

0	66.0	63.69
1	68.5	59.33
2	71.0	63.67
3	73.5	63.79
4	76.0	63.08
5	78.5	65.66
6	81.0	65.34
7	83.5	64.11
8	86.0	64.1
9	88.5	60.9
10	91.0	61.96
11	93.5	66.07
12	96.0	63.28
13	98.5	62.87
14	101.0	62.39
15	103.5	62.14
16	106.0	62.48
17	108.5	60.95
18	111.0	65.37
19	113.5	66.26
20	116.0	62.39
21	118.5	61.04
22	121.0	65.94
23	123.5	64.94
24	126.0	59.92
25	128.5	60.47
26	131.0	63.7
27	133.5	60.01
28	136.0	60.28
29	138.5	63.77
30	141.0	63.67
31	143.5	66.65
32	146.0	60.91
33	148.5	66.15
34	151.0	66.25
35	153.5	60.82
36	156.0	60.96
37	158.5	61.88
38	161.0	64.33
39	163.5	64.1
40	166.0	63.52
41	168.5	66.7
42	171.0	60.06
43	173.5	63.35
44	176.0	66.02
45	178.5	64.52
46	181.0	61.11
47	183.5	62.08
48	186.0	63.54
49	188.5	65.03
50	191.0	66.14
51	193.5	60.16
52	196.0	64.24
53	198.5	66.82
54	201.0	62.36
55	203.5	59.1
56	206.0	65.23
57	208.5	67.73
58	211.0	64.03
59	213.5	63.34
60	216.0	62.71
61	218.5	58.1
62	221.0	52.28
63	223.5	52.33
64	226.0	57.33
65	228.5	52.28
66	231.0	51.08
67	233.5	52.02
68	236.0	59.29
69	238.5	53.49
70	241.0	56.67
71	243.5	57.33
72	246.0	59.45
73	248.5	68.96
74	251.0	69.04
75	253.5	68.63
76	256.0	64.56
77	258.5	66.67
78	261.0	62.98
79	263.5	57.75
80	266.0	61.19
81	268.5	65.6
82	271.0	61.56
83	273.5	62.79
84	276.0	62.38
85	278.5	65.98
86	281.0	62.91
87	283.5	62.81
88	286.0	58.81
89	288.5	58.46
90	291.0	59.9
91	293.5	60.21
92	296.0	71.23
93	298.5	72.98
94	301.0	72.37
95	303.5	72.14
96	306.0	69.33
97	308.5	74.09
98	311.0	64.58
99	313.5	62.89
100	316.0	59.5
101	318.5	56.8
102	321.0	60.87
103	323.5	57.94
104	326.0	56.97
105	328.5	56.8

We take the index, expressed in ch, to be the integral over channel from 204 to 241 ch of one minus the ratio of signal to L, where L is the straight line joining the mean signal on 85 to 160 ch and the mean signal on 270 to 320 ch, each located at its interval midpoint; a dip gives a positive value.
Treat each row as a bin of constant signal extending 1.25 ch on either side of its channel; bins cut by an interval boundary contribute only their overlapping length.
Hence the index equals 3.5 ch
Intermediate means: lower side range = 63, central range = 57.9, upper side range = 64.6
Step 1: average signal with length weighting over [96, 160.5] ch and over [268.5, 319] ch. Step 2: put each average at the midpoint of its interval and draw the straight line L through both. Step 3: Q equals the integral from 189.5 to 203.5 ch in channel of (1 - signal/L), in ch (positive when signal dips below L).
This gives 0.0 ch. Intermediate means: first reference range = 62.9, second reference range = 64.7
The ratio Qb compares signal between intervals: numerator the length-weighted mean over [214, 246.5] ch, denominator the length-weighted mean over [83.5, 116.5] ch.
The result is 0.88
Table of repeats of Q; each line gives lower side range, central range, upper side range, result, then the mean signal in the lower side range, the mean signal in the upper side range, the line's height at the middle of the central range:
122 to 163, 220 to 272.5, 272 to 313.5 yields 4.2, 62.8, 65.6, 64.7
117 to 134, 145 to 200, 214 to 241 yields -4.1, 62.4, 55.4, 59.2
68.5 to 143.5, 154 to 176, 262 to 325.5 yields 0.0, 63.1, 63.7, 63.3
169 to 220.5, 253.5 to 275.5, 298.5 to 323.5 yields 0.5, 63.2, 65.8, 64.8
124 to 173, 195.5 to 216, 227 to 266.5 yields -0.9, 62.9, 60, 61.2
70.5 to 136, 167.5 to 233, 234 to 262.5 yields 1.2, 63.1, 62.1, 62.5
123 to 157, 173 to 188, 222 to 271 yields -0.5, 62.7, 59.8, 61.6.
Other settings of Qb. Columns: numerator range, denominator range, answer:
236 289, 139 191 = 0.98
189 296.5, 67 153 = 0.97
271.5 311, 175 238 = 1.08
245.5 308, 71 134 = 1.03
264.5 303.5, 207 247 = 1.12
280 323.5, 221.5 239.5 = 1.20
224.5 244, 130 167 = 0.87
